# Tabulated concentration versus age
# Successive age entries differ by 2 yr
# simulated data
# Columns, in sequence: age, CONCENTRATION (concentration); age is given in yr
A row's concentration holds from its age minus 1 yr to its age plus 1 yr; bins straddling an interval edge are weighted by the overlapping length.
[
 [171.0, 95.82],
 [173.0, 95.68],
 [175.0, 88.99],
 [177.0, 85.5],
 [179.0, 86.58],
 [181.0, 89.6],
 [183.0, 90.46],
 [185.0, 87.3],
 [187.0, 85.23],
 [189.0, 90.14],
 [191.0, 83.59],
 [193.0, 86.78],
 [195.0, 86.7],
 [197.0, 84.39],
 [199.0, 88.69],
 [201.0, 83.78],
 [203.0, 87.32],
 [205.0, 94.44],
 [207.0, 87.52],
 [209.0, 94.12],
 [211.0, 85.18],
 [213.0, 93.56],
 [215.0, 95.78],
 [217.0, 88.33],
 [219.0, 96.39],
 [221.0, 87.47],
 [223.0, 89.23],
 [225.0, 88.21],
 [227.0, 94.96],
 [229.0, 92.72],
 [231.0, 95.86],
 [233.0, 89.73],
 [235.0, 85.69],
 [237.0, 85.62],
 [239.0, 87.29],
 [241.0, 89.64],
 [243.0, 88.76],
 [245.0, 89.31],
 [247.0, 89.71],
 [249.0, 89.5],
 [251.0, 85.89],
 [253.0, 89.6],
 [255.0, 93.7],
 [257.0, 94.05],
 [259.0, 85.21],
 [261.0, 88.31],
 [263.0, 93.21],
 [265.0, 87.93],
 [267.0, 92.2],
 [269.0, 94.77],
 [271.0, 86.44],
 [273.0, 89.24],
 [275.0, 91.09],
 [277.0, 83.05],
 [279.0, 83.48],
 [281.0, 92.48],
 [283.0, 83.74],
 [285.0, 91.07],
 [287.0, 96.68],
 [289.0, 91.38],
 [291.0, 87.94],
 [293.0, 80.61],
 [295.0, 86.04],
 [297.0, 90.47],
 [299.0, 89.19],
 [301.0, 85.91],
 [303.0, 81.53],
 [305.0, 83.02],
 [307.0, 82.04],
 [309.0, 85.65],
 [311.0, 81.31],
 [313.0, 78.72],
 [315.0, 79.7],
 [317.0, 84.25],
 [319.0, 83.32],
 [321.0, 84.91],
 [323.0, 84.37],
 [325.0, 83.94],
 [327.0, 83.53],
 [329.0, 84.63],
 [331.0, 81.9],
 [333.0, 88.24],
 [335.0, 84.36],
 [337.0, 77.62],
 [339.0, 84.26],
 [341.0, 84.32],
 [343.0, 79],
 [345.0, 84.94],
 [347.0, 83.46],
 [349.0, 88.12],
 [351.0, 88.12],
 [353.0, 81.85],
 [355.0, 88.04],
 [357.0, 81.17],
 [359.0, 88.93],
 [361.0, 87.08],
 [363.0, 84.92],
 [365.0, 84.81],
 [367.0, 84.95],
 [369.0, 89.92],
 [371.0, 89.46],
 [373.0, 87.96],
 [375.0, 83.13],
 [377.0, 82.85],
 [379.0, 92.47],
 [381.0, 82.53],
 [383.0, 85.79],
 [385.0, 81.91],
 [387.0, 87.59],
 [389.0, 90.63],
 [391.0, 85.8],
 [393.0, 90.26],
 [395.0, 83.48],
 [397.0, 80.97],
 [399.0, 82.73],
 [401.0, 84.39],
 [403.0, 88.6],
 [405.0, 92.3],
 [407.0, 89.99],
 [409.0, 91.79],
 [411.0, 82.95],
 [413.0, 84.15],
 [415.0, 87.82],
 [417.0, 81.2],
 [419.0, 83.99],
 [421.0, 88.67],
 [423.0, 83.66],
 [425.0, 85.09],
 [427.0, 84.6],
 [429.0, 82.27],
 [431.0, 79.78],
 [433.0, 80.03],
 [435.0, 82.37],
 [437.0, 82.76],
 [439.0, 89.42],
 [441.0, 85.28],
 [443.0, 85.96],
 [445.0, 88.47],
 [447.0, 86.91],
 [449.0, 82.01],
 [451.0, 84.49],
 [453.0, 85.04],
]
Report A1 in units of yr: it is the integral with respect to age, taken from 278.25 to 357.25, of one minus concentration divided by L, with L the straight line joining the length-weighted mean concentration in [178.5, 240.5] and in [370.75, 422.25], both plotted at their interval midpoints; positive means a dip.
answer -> 2.3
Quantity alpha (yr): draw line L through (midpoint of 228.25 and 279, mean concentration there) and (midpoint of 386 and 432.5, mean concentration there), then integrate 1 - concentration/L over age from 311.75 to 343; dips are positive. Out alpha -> 1.6 yr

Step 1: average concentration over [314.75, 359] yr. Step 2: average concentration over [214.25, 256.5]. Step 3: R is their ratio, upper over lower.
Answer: 0.93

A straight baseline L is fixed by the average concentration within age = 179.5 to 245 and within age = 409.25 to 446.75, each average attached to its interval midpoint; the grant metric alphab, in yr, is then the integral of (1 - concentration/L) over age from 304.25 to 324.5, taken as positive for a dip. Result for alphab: 0.99 yr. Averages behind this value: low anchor 89.2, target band 82.8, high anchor 84.6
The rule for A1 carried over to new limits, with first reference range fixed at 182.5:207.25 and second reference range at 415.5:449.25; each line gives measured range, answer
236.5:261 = -0.7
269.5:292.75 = -0.6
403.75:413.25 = -0.4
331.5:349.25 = 0.4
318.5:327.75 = 0.2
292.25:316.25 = 0.6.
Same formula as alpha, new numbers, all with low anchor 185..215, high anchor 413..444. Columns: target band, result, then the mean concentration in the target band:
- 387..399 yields -0.17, 86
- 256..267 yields -0.36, 90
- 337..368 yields 0.30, 84.7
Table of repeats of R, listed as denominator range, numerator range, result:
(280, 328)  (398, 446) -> 1.00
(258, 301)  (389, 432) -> 0.96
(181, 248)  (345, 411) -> 0.97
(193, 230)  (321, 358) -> 0.94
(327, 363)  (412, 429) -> 1.00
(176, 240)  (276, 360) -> 0.95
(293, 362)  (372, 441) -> 1.01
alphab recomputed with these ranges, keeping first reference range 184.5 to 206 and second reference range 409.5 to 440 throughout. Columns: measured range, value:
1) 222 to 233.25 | -0.7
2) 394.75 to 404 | 0.0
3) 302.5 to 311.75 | 0.3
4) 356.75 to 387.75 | -0.5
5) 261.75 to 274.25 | -0.6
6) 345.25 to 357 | -0.1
